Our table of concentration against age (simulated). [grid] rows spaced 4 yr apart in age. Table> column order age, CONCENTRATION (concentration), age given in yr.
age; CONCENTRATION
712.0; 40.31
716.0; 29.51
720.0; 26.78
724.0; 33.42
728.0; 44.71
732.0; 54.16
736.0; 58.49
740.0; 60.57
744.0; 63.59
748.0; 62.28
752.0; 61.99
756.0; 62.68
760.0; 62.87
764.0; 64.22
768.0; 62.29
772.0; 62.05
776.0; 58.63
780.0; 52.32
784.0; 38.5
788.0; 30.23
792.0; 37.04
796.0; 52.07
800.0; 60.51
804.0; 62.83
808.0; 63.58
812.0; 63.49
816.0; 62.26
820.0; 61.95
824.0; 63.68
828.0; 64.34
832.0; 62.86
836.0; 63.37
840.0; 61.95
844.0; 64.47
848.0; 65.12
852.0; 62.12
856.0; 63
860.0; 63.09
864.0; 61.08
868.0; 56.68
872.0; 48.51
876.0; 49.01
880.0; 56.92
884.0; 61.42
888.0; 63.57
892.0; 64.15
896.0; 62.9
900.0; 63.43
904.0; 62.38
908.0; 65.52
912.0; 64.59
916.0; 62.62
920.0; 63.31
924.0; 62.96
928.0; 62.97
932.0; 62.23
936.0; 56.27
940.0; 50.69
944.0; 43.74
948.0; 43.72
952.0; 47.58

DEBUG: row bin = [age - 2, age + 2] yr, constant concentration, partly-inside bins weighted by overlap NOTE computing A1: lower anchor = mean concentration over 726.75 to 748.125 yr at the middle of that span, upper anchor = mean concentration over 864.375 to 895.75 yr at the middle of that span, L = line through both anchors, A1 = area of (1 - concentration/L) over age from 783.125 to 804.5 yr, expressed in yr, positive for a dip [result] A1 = 4.2 yr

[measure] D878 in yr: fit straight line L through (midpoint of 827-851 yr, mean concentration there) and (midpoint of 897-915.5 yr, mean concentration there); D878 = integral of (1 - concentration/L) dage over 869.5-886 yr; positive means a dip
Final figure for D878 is 2.5 yr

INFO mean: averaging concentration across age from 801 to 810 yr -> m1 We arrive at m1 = 62.9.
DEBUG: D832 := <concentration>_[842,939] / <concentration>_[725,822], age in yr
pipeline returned 1.1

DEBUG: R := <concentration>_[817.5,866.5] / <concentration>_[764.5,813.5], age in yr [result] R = 1.2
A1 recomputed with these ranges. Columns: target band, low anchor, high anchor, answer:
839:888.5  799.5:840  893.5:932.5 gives 2.76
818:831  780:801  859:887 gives -3.77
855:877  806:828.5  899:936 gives 2.12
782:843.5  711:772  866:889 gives -2.59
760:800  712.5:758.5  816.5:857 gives 2.84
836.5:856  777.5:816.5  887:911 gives -1.94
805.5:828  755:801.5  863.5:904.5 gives -3.14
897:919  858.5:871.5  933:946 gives -3.75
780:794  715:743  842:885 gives 3.68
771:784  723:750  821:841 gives 0.88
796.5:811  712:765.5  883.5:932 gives -1.25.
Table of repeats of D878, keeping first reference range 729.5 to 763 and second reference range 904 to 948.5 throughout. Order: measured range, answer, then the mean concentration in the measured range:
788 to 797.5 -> 3.0 yr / 41.1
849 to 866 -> -0.9 yr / 62.5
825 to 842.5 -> -1.0 yr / 63.2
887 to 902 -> -1.1 yr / 63.5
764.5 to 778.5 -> -0.1 yr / 61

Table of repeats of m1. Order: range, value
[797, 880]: 61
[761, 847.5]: 57.9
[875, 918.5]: 61.8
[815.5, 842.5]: 63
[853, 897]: 59.1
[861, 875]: 55.5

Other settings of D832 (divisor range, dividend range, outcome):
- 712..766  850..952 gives 1.13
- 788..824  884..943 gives 1.09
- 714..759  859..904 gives 1.16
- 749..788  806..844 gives 1.11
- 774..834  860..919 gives 1.09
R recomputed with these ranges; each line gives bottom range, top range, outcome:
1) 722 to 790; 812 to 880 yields 1.11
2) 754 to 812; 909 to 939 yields 1.12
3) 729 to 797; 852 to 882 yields 1.03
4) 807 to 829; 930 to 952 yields 0.81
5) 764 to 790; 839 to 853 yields 1.23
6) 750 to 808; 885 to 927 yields 1.15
